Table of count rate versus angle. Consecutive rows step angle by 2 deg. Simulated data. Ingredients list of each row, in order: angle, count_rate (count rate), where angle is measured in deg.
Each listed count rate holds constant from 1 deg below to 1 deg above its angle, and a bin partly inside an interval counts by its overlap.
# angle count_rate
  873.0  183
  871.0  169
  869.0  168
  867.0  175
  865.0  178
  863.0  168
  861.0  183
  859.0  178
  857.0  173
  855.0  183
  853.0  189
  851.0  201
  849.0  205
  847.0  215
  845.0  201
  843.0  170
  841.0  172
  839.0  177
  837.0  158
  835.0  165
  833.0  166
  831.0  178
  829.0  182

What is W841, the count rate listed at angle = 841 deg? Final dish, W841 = 172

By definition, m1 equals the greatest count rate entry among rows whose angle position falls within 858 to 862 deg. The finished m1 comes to 183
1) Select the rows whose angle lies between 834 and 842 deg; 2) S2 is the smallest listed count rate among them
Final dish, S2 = 158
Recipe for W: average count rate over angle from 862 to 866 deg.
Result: 173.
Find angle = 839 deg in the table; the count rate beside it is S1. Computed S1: 177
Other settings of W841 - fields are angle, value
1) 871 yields 169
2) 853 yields 189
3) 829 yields 182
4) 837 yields 158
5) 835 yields 165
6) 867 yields 175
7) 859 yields 178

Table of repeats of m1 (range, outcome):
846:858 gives 215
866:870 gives 175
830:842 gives 178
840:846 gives 201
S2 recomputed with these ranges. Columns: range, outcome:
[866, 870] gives 168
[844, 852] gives 201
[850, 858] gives 173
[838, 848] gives 170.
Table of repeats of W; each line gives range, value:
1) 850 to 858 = 186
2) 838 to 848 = 187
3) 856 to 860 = 176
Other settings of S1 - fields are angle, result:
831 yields 178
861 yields 183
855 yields 183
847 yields 215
